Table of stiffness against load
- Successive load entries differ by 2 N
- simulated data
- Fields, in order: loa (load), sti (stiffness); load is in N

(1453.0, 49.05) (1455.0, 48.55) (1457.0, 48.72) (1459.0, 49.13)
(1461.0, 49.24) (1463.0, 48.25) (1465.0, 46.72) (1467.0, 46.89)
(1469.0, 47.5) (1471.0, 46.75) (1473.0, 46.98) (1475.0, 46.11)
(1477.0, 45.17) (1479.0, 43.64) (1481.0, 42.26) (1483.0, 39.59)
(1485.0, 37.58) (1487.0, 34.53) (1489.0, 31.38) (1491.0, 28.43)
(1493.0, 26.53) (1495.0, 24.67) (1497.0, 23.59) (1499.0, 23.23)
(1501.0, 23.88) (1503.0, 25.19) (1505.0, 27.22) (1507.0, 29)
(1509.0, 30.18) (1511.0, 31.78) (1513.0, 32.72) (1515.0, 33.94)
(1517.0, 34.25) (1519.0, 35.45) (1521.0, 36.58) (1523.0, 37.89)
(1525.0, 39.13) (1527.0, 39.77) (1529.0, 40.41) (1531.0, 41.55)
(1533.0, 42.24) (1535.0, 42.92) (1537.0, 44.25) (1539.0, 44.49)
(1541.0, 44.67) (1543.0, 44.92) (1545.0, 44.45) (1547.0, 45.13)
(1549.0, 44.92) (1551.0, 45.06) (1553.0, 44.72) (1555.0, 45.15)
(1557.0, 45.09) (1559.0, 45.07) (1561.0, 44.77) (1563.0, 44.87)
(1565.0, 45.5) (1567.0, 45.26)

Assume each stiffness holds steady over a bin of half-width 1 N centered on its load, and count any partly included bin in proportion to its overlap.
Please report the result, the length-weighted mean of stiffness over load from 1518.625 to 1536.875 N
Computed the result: 39.9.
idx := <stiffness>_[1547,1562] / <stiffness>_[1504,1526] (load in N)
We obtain 1.34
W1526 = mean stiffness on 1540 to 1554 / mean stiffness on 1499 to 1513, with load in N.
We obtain 1.61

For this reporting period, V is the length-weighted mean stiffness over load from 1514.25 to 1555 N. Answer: 41.5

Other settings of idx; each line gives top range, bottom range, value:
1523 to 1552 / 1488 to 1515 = 1.55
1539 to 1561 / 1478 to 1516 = 1.45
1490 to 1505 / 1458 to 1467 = 0.52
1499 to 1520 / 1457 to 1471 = 0.63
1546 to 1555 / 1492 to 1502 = 1.84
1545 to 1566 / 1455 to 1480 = 0.95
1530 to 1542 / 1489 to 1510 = 1.64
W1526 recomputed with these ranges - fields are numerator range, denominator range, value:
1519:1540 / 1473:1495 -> 1.09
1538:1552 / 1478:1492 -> 1.22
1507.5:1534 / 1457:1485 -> 0.80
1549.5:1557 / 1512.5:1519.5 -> 1.32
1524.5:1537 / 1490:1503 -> 1.65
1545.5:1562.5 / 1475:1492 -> 1.17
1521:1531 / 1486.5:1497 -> 1.39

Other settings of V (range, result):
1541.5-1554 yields 44.9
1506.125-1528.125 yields 34.7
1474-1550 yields 36.4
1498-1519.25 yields 29.5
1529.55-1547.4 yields 43.7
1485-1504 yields 27.4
